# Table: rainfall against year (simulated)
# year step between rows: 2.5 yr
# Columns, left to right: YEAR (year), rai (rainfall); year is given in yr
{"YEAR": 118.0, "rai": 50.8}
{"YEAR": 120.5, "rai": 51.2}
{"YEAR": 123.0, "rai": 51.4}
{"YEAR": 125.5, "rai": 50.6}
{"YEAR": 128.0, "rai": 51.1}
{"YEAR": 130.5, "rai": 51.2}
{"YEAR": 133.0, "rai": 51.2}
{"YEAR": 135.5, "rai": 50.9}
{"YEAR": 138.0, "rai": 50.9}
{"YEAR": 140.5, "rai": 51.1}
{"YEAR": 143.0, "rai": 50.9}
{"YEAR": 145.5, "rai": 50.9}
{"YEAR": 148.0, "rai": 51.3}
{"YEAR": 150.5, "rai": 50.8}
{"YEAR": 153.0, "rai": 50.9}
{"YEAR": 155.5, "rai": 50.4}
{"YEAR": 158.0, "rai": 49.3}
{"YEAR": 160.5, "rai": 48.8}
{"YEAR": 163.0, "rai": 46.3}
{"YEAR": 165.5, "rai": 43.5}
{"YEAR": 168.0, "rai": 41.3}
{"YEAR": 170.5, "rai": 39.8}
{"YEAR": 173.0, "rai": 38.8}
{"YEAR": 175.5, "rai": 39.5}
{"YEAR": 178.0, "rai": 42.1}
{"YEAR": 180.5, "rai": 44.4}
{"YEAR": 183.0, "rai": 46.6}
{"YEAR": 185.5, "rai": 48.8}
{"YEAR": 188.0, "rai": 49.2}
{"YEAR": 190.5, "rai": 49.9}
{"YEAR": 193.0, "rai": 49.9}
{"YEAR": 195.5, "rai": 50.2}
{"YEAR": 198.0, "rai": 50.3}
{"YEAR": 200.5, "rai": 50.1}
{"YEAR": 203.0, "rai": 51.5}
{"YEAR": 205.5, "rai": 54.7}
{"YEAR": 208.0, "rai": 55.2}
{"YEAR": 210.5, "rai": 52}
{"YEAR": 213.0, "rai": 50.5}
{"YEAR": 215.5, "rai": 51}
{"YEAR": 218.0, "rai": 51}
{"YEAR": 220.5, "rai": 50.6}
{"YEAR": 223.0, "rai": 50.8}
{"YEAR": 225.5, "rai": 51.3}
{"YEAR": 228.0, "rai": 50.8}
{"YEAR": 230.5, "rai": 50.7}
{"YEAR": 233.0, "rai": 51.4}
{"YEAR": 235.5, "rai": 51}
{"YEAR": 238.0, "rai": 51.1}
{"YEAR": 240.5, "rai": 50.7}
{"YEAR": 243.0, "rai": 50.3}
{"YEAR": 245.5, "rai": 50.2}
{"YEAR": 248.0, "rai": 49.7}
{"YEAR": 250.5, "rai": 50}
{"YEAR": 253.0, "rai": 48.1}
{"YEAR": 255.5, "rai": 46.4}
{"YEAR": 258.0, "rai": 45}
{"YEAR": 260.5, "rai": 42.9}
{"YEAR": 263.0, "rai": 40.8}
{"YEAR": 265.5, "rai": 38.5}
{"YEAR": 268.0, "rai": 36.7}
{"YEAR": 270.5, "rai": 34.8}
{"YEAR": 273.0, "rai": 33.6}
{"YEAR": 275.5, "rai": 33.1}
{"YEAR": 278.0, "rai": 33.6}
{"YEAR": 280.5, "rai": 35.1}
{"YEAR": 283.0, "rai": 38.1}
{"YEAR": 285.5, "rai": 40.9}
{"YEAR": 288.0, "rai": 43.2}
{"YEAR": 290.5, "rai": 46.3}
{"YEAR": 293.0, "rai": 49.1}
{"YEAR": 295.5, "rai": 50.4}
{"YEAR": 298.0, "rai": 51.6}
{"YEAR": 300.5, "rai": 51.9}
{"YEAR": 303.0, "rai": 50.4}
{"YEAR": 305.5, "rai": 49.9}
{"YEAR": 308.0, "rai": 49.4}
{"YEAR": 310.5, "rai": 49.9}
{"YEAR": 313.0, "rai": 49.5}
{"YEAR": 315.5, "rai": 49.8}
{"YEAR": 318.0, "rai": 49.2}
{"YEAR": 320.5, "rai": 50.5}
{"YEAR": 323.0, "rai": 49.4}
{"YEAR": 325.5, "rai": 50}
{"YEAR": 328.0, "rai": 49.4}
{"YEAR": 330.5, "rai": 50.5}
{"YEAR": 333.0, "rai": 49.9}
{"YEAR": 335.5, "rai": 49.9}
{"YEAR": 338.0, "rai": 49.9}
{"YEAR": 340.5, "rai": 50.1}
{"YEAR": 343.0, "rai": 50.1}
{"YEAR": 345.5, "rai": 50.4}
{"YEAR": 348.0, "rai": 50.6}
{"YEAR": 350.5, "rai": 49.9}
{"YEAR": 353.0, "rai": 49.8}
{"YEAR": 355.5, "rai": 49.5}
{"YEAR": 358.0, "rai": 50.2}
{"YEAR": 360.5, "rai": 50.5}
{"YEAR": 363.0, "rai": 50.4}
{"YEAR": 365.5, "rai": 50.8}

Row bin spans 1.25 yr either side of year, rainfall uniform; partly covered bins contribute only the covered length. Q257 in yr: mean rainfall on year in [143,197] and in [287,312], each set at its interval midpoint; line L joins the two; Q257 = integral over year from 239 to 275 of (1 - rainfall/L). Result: 3.4 yr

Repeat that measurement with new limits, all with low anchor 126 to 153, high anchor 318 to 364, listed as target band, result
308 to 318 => 0.11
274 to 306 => 4.05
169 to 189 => 2.86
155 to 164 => 0.40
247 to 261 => 0.91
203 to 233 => -0.62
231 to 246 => -0.08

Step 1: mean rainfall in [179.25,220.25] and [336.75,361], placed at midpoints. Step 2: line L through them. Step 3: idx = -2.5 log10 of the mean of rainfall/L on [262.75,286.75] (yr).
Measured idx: 0.35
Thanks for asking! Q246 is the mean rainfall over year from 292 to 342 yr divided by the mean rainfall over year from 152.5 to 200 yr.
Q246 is 1.08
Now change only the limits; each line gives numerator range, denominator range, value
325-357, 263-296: 1.27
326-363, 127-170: 1.02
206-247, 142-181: 1.11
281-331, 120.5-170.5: 0.98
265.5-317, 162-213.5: 0.92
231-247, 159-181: 1.19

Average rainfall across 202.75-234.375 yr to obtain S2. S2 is 51.7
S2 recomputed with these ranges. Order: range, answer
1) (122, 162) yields 50.7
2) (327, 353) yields 50.1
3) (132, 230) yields 48.9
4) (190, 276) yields 48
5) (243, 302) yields 43.2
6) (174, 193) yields 46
